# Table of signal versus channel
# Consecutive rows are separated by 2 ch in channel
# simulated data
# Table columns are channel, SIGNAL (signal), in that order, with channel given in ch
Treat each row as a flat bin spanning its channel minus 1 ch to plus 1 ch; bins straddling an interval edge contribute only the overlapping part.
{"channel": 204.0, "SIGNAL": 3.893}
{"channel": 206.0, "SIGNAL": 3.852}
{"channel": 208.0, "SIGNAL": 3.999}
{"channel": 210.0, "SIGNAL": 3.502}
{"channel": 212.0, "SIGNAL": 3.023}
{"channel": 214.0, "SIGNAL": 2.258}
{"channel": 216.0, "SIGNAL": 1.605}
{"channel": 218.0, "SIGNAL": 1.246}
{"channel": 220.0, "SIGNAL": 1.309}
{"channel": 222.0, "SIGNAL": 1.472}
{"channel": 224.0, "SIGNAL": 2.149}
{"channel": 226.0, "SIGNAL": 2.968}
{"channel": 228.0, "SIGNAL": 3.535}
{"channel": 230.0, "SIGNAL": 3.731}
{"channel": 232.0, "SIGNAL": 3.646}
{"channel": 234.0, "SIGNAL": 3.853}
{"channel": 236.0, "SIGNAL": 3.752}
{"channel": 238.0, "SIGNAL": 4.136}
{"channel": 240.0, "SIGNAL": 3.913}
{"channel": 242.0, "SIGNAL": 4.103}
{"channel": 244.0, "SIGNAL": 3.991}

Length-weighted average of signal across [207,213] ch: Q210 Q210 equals 3.51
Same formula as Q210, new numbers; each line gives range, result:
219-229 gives 2.29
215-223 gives 1.41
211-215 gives 2.64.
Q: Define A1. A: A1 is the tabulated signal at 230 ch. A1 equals 3.731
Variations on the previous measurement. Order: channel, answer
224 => 2.149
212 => 3.023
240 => 3.913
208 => 3.999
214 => 2.258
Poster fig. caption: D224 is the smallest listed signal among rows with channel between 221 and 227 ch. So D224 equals 1.472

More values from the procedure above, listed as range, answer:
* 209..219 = 1.246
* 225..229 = 2.968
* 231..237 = 3.646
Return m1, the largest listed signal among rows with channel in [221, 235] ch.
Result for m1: 3.853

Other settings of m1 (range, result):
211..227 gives 3.023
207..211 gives 3.999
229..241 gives 4.136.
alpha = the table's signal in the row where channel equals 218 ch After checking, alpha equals 1.246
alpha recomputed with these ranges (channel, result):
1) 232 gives 3.646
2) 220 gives 1.309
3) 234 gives 3.853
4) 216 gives 1.605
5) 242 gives 4.103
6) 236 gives 3.752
